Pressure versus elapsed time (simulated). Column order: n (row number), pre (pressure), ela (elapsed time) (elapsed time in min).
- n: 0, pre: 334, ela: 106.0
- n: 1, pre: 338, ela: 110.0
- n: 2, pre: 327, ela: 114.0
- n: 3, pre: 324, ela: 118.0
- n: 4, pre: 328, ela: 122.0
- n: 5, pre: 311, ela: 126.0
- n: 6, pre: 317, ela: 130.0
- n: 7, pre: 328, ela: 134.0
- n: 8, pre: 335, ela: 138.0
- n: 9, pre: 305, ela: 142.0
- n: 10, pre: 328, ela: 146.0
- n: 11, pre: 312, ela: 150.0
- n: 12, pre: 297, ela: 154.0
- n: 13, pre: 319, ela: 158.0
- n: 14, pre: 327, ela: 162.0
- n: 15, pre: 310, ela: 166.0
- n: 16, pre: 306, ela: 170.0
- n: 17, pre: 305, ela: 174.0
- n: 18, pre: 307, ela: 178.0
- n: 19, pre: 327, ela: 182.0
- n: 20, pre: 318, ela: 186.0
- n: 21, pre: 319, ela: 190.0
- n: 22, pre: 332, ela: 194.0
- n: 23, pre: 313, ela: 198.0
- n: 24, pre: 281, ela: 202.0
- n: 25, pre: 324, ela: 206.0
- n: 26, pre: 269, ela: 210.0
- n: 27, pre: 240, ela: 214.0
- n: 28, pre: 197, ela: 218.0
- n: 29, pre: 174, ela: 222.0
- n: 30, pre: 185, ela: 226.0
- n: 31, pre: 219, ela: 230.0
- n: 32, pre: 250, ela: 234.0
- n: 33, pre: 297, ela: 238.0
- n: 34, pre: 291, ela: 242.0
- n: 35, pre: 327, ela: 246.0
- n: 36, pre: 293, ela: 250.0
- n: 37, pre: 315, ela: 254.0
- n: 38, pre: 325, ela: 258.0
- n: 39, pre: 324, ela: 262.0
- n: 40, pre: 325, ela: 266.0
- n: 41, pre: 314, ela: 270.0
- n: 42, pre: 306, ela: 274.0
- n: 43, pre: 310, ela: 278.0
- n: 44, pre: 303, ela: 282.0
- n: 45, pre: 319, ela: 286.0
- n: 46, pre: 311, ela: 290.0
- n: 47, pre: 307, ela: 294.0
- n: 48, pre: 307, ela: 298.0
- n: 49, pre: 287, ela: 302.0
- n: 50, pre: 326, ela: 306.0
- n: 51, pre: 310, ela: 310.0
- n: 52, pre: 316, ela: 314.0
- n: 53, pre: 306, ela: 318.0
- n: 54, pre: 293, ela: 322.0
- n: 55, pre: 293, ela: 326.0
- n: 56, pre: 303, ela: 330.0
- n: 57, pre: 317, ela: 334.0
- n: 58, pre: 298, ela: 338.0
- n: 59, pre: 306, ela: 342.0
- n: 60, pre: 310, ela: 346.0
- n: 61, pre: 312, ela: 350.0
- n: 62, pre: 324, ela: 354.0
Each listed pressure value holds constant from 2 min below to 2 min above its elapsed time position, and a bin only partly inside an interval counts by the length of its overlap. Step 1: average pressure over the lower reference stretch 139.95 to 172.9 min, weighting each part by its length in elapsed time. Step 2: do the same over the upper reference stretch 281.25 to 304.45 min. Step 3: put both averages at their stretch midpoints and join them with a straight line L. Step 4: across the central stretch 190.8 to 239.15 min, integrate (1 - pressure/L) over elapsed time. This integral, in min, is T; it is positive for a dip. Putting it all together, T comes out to 8.2 min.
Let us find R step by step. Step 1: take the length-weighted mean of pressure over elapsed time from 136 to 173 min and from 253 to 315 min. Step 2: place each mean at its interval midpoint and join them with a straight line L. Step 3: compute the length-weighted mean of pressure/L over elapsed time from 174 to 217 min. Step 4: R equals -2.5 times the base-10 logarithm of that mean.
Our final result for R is 0.05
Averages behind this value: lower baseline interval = 315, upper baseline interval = 313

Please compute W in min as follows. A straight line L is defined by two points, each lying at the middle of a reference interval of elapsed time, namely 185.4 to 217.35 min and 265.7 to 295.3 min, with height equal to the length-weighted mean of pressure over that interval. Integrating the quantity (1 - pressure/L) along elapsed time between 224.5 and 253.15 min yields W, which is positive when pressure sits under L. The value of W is 3.1 min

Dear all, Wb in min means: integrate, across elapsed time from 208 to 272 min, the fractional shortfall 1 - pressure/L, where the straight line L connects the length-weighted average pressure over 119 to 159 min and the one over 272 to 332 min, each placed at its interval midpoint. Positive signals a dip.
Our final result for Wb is 8.06 min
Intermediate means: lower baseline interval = 318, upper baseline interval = 306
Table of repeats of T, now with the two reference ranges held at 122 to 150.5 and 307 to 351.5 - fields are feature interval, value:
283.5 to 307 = 0.0 min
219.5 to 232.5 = 4.9 min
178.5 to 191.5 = -0.1 min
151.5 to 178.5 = 0.7 min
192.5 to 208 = 0.2 min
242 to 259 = 0.0 min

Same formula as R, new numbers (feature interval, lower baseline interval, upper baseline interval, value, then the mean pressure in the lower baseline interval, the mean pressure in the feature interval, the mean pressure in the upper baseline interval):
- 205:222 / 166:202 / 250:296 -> 0.27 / 314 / 244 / 314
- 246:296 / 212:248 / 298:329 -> -0.15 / 242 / 313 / 305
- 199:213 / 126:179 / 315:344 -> 0.08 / 315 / 289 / 303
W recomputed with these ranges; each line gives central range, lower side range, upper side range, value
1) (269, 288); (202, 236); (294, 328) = -2.0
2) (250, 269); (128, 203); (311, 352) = -0.5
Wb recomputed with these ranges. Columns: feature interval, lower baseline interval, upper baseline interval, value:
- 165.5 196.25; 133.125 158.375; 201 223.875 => -4.0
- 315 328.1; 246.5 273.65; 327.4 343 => 0.4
